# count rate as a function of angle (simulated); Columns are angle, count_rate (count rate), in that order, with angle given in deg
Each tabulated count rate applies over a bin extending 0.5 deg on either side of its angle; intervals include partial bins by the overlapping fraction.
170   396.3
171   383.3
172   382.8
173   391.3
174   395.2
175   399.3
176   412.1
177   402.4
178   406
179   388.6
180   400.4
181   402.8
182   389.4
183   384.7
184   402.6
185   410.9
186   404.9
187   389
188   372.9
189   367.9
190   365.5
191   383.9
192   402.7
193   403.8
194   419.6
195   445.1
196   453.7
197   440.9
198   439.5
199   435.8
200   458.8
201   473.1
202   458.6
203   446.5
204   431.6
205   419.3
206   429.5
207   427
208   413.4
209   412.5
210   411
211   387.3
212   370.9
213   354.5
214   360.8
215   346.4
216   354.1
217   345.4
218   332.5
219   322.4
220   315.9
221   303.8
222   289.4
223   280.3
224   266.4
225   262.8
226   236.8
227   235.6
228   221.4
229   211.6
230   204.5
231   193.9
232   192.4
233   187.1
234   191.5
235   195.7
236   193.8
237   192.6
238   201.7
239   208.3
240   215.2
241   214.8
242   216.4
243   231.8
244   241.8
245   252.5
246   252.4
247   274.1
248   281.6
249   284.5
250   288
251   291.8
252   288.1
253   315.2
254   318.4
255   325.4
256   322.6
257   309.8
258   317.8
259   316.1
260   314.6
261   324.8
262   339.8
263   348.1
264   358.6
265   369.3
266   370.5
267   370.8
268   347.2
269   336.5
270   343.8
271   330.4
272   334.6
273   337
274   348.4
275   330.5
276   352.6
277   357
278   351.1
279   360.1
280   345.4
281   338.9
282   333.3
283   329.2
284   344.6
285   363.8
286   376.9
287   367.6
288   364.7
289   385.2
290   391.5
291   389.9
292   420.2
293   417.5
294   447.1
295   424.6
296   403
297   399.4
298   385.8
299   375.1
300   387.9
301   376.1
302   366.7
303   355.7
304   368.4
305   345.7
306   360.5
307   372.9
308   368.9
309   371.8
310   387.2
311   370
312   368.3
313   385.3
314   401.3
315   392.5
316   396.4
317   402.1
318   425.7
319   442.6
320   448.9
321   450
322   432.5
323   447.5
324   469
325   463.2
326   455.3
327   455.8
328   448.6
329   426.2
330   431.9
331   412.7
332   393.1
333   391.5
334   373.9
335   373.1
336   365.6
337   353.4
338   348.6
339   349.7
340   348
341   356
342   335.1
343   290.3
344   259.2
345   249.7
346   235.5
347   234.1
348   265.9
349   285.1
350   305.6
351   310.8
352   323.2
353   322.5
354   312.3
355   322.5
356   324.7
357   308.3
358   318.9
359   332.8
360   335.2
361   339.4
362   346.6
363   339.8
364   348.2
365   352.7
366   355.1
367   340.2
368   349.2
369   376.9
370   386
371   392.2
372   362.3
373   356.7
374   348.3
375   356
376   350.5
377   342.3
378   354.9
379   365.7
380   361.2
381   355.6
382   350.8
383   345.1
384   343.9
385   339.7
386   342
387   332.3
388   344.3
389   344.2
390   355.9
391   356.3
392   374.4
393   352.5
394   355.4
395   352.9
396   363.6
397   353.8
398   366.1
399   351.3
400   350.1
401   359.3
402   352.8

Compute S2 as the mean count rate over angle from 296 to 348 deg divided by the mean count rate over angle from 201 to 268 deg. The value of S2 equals 1.25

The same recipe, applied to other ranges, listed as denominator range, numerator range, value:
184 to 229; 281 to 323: 1.04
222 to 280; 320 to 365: 1.25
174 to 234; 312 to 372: 1.00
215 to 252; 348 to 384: 1.36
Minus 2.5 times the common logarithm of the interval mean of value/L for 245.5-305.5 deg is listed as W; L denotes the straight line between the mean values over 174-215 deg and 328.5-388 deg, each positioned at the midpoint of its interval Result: 0.08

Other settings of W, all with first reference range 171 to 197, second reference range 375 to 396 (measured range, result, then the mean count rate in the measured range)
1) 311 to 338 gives -0.133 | 414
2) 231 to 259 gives 0.458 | 252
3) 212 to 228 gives 0.265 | 306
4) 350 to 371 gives 0.061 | 338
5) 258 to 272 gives 0.113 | 343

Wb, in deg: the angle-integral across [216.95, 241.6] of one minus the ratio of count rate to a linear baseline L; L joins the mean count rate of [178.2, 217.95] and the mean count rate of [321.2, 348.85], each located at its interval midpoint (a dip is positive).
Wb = 9.82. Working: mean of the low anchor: 404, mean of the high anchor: 369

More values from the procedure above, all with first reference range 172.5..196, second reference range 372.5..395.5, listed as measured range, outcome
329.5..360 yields 2.78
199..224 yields 0.80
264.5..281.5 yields 1.31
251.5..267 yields 2.04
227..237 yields 4.82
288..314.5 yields -1.02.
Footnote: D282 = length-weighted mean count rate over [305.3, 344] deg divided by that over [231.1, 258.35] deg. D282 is 1.6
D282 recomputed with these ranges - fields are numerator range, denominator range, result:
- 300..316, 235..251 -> 1.58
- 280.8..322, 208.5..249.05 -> 1.43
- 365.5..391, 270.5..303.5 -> 0.96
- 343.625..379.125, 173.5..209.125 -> 0.79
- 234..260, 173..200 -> 0.65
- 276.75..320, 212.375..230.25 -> 1.30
